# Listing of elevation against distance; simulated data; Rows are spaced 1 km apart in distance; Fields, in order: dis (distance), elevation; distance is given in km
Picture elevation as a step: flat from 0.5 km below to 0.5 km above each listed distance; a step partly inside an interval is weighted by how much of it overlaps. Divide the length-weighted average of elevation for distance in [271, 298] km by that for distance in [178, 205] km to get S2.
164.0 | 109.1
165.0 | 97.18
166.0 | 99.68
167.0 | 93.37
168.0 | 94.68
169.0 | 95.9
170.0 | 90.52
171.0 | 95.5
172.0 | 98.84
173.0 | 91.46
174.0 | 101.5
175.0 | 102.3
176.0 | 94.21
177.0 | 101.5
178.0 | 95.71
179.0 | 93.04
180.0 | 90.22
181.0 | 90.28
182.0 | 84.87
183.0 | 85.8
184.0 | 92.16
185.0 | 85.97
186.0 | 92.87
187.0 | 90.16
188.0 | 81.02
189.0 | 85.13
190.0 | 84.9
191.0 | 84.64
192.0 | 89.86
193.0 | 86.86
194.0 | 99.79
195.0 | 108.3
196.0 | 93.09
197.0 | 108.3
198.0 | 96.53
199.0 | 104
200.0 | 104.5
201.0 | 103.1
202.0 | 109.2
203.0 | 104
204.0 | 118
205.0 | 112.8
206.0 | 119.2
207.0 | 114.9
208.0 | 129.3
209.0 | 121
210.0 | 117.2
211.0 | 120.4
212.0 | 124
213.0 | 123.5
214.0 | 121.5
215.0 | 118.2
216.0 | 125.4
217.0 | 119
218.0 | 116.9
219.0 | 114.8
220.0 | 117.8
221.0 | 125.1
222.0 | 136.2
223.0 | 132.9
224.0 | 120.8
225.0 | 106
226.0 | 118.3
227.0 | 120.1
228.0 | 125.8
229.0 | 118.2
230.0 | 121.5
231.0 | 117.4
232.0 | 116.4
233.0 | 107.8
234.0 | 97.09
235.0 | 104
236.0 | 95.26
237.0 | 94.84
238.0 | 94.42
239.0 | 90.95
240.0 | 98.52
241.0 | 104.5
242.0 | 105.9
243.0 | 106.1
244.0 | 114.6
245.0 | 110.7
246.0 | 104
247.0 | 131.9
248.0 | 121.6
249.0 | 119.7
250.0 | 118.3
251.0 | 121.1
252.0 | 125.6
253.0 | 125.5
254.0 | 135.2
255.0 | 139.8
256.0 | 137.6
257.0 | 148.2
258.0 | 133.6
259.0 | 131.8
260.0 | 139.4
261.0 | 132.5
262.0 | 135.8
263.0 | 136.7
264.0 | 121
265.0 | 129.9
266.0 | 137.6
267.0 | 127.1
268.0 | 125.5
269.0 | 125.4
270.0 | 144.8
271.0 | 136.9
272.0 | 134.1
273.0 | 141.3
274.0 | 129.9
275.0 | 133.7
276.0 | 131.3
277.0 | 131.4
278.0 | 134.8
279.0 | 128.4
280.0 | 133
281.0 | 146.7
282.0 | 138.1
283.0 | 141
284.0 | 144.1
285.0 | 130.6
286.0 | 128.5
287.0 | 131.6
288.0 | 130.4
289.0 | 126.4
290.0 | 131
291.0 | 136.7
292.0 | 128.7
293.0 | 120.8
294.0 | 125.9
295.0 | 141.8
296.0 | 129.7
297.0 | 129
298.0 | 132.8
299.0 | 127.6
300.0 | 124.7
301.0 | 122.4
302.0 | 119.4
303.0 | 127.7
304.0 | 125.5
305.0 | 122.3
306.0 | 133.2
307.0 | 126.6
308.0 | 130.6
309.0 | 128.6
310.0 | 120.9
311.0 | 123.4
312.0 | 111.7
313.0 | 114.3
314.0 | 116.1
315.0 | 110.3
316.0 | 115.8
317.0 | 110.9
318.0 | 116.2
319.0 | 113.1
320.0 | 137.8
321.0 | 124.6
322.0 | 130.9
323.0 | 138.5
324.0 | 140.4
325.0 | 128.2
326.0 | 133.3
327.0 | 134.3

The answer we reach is 1.4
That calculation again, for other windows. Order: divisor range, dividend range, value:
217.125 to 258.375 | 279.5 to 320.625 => 1.09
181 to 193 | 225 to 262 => 1.35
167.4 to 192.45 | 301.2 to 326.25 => 1.35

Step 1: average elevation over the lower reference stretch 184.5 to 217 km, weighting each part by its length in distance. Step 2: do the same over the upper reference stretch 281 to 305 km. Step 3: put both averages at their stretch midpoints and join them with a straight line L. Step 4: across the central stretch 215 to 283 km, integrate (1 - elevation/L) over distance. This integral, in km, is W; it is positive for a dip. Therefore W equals -2.5 km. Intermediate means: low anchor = 106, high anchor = 130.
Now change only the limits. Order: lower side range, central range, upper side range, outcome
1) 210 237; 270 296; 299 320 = -2.9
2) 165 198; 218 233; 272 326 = -1.9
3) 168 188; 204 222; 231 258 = -2.8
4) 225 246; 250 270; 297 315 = -3.3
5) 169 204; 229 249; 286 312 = 0.4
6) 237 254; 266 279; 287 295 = -1.1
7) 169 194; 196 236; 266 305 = -4.2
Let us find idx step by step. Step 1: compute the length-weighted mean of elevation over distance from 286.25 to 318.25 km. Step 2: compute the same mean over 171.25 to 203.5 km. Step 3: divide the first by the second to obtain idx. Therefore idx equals 1.32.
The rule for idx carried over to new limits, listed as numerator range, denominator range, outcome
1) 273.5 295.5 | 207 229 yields 1.10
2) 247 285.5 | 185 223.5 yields 1.22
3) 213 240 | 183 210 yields 1.13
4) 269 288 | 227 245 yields 1.26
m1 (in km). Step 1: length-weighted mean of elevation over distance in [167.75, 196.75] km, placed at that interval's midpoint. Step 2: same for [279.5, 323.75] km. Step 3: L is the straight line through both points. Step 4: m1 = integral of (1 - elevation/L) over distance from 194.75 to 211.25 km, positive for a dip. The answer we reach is -2.0 km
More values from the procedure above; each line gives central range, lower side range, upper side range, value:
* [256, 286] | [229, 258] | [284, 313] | -3.3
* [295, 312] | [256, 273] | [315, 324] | 0.0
